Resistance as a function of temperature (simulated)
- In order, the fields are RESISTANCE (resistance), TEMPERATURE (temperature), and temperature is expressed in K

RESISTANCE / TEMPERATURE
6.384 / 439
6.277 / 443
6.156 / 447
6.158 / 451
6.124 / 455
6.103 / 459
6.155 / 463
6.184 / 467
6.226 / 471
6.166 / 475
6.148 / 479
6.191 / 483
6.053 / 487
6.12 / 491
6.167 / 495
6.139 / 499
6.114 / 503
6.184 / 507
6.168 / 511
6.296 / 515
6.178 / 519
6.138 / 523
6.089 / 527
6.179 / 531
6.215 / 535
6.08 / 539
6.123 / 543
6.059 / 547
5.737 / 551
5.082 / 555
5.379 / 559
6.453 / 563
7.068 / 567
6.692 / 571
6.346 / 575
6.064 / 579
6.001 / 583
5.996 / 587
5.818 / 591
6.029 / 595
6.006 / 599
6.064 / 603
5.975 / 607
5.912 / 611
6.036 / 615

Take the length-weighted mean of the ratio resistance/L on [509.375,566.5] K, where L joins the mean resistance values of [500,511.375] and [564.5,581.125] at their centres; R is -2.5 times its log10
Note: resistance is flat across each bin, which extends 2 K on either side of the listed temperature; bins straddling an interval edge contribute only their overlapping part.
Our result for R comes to 0.05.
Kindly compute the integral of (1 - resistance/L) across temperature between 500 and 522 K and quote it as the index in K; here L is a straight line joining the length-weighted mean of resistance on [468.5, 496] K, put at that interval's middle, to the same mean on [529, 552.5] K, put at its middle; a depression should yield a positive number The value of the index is -0.25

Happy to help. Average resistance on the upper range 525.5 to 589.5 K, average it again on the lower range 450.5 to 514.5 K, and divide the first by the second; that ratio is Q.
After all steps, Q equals 0.99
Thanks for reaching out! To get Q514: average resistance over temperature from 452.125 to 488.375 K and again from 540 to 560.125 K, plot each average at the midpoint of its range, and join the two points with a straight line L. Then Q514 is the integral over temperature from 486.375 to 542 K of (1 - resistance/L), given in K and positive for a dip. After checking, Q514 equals -2.3 K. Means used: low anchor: 6.15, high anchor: 5.71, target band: 6.15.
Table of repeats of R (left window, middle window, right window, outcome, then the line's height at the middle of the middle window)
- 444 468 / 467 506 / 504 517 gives 0.006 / 6.18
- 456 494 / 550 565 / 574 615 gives 0.074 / 6.06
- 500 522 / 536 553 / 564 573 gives 0.094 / 6.56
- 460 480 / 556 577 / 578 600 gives -0.054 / 6.02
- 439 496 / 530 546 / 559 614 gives 0.003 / 6.16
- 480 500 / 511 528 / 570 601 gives -0.010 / 6.12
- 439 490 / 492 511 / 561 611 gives 0.005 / 6.18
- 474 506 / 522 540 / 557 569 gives 0.015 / 6.23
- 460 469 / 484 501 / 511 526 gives 0.009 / 6.18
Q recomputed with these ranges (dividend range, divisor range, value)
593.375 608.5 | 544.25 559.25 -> 1.07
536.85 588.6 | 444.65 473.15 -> 0.99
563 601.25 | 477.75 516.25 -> 1.01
